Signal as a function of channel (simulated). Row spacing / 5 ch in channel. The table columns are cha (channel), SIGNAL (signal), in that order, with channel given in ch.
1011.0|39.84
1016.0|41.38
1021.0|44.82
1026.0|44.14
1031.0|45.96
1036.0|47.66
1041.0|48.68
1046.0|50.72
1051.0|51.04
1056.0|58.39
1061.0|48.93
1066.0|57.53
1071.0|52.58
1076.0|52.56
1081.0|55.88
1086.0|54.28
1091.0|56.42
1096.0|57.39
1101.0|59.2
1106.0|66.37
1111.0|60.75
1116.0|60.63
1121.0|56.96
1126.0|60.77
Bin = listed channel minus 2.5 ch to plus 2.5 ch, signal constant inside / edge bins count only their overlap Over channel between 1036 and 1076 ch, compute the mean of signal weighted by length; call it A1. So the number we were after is 52.2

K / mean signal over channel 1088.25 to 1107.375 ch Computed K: 59.4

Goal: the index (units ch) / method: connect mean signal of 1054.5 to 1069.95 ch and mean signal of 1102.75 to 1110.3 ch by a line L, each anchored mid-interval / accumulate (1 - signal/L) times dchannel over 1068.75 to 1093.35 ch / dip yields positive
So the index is 1.8 ch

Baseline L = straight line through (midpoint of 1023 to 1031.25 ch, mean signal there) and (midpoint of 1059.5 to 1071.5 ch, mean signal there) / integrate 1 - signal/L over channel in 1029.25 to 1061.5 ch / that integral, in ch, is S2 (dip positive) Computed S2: -1.0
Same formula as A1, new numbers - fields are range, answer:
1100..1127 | 60.9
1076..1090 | 54.8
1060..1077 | 53.3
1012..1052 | 46.4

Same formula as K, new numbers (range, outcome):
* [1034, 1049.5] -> 49.2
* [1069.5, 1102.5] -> 55.4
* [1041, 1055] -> 51.3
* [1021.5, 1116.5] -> 53.8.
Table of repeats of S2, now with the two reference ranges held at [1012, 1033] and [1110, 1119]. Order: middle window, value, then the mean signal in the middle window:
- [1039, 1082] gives -1.92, 52.9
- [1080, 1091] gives -0.02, 55.3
